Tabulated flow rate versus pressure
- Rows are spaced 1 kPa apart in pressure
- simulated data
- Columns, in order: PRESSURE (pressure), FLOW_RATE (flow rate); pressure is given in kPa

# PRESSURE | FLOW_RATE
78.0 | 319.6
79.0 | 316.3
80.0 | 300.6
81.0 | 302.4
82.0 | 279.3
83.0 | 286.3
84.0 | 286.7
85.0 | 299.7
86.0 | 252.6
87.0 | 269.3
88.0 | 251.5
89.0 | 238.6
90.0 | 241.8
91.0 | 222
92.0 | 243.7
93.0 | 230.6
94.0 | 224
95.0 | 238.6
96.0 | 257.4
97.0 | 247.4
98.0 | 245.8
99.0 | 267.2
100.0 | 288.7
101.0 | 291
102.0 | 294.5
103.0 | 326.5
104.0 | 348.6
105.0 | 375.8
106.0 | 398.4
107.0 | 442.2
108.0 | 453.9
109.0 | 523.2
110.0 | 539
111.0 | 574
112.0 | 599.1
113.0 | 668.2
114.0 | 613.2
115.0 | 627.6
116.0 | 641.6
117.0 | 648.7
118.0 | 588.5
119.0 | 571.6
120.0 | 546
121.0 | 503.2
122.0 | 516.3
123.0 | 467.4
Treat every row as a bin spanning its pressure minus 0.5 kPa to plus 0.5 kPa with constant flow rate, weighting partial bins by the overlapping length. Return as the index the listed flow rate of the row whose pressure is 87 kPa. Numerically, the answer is 269.3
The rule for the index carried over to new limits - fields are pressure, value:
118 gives 588.5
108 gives 453.9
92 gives 243.7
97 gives 247.4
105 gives 375.8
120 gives 546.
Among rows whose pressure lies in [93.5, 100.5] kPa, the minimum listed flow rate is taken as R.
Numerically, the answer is 224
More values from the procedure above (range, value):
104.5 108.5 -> 375.8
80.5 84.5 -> 279.3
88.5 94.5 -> 222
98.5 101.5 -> 267.2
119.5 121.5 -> 503.2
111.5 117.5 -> 599.1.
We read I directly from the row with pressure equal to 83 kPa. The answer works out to 286.3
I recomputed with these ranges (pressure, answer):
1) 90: 241.8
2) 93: 230.6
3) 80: 300.6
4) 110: 539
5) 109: 523.2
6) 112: 599.1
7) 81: 302.4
